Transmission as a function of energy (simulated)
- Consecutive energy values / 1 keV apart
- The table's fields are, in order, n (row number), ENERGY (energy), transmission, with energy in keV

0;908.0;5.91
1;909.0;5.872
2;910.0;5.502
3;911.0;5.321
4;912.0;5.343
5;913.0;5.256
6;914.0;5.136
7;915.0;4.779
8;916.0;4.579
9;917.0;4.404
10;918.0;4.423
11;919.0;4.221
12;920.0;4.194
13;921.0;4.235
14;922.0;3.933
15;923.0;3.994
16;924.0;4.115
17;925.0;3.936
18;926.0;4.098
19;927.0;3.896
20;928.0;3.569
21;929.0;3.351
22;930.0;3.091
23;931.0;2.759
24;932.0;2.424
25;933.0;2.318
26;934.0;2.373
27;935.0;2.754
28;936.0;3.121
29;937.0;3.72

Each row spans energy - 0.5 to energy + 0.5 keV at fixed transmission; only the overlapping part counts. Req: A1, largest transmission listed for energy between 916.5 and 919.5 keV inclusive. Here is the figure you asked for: 4.423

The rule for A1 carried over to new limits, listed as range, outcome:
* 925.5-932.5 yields 4.098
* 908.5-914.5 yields 5.872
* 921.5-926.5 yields 4.115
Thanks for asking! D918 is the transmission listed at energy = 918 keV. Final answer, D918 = 4.423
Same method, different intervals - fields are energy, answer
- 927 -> 3.896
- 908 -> 5.91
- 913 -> 5.256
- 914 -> 5.136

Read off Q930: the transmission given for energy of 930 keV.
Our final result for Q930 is 3.091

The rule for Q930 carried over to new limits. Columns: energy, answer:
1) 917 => 4.404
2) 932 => 2.424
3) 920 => 4.194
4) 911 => 5.321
